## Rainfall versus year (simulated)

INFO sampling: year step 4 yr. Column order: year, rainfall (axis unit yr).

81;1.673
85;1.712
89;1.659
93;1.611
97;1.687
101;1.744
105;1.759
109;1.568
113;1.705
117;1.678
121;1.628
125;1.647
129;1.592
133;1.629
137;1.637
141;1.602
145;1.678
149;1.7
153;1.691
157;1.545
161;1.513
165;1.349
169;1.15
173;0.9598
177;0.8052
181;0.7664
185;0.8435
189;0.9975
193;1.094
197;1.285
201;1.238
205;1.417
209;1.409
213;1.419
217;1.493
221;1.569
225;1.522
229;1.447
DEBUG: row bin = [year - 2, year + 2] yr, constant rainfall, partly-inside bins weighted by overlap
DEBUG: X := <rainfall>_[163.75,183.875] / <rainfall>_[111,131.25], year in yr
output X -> 0.60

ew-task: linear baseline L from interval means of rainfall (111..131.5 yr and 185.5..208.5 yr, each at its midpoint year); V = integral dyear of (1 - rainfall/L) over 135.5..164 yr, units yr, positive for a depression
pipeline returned -2.6 yr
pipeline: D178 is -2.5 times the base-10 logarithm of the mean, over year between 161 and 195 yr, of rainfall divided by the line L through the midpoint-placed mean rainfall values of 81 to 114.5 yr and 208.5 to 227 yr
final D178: 0.45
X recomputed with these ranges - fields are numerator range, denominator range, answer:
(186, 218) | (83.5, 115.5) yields 0.76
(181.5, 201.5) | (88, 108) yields 0.63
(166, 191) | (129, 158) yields 0.57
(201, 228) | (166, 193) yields 1.53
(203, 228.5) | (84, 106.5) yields 0.87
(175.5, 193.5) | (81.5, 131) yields 0.53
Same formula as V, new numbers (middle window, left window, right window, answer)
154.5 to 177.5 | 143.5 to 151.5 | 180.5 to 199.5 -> 2.5 yr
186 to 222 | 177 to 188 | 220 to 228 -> -3.5 yr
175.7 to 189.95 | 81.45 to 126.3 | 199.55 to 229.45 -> 6.3 yr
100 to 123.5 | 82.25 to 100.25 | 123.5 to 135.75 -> -0.4 yr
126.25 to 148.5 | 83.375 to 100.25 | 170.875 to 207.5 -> -4.1 yr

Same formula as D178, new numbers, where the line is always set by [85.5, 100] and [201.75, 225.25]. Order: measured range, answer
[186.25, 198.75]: 0.325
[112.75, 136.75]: -0.021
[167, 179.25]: 0.495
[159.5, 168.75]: 0.125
